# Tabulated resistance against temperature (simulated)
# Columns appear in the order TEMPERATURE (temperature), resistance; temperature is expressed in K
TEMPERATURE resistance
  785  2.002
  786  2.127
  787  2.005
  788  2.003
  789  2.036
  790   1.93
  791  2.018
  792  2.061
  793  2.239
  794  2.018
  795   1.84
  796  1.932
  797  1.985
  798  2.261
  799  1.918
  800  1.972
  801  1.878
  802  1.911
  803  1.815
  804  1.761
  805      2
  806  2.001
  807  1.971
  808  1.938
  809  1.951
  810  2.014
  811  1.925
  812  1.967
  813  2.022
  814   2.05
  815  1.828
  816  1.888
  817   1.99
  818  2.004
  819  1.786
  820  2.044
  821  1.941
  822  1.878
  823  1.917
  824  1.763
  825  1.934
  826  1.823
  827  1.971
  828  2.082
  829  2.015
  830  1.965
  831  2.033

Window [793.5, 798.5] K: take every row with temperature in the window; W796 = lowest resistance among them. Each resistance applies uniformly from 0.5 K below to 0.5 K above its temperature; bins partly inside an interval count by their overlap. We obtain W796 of 1.84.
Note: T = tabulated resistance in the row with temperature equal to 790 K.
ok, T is 1.93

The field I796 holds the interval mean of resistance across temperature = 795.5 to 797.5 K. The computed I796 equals 1.96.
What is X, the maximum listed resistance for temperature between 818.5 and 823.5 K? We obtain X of 2.044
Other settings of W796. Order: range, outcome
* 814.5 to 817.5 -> 1.828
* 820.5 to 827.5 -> 1.763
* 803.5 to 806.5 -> 1.761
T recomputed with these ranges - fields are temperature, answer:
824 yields 1.763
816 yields 1.888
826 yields 1.823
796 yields 1.932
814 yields 2.05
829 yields 2.015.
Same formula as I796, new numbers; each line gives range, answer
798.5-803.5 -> 1.9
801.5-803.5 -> 1.86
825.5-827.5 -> 1.9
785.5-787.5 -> 2.07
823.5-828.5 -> 1.91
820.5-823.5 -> 1.91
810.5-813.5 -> 1.97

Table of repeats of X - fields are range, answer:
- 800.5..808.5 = 2.001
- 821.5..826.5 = 1.934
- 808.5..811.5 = 2.014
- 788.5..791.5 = 2.036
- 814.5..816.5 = 1.888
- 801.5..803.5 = 1.911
